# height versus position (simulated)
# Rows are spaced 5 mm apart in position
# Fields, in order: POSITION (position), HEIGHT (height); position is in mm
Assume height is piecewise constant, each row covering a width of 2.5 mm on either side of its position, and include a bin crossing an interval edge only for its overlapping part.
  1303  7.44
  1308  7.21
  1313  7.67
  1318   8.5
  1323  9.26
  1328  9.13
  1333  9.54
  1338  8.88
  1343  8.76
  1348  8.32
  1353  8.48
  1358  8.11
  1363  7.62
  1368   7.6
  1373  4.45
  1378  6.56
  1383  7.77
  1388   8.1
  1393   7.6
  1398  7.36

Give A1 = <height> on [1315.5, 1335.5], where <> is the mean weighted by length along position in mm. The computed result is 9.11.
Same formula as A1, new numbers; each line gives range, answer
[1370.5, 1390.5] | 6.72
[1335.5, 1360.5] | 8.51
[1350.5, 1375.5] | 7.25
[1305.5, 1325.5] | 8.16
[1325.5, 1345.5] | 9.08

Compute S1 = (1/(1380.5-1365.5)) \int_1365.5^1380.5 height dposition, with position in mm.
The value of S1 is 6.2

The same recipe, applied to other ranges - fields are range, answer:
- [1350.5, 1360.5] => 8.29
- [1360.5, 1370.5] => 7.61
